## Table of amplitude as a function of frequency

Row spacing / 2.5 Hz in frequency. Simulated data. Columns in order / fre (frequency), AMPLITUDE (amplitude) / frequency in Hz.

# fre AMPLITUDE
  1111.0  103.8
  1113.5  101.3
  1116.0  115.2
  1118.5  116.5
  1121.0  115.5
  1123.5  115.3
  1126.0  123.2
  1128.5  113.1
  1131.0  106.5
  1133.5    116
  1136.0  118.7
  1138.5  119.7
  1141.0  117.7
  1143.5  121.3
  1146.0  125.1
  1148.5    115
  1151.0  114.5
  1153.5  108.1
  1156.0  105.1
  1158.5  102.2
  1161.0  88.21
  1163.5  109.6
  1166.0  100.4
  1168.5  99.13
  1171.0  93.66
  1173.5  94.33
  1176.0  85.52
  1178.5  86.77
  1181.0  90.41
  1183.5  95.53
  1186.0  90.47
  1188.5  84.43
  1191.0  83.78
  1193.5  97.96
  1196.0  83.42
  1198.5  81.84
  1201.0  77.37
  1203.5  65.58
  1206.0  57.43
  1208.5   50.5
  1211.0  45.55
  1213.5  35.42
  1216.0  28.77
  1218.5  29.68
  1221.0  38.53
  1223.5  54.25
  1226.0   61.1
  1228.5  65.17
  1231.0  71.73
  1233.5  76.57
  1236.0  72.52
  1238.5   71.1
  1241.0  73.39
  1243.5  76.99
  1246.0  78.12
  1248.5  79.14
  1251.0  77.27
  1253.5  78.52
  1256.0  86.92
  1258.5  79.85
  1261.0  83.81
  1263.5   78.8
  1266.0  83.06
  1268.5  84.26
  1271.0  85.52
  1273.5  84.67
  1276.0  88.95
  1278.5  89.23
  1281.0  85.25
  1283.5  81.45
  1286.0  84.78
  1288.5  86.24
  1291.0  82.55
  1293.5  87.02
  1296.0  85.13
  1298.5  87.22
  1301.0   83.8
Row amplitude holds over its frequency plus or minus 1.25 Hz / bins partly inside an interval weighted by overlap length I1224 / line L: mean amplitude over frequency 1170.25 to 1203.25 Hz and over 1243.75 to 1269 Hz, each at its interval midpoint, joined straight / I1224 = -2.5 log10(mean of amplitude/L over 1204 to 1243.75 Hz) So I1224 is 0.43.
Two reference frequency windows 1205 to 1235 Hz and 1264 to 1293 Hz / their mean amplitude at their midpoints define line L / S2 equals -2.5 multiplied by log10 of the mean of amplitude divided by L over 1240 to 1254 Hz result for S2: -0.16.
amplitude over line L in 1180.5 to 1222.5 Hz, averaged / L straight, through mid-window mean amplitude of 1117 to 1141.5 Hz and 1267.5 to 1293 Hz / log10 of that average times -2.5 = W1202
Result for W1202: 0.47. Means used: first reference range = 116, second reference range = 85.4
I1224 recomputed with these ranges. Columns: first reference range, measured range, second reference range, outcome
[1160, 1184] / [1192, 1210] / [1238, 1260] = 0.21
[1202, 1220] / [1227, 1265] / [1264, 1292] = -0.17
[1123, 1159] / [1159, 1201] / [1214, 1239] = -0.04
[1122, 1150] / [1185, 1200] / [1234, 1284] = 0.16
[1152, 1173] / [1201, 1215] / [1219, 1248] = 0.44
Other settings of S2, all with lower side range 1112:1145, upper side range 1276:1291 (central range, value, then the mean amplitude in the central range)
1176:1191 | 0.18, 88.7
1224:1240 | 0.35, 69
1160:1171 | 0.10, 98.9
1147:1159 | 0.01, 110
